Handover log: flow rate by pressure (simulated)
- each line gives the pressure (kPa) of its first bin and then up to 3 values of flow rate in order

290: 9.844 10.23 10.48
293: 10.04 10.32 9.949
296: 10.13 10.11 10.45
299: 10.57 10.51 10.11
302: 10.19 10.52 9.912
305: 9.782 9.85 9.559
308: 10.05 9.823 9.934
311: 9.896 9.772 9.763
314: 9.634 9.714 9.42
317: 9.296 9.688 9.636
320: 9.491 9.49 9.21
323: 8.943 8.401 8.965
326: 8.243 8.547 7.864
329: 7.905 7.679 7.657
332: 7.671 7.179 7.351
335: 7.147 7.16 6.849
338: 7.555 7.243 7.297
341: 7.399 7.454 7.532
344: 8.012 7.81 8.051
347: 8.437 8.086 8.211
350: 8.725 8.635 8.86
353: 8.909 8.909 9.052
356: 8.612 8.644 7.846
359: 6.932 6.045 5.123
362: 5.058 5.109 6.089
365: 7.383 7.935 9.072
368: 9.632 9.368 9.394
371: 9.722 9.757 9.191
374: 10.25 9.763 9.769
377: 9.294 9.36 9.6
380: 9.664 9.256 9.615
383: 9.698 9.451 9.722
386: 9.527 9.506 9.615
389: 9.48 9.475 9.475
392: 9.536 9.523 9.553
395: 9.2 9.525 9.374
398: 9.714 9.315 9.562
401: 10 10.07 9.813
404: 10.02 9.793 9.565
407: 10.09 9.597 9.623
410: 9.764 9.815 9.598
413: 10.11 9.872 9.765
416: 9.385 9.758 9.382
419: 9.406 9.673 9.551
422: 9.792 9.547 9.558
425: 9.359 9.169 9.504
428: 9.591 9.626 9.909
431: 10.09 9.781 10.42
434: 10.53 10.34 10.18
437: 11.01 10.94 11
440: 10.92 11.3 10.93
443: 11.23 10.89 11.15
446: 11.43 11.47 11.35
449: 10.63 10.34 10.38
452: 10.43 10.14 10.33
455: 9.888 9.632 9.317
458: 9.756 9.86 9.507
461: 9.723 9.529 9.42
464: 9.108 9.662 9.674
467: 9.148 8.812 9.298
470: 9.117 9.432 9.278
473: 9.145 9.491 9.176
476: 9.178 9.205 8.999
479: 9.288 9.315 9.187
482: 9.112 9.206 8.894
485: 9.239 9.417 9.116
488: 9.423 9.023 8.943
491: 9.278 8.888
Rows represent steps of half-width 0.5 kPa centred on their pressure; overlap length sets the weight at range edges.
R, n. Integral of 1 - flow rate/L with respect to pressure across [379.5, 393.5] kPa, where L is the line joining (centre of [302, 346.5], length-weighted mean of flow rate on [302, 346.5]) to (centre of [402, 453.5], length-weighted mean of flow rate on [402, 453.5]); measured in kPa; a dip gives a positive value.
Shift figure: 0.0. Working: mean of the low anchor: 8.66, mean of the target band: 9.54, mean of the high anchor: 10.1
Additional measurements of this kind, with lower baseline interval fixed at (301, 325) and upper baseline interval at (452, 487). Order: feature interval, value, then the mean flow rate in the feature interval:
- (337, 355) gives 2.9 kPa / 8.06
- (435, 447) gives -2.0 kPa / 11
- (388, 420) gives -0.5 kPa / 9.65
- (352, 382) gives 3.4 kPa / 8.47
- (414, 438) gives -0.9 kPa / 9.82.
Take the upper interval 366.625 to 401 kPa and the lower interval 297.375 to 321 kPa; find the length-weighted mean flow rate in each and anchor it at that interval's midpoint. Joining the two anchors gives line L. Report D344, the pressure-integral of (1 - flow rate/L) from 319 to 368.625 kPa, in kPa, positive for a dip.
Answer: 9.4 kPa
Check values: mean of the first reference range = 9.89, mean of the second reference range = 9.54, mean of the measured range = 7.89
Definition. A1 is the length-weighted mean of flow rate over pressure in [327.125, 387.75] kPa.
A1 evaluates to 8.27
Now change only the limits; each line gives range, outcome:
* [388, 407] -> 9.62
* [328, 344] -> 7.44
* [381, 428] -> 9.61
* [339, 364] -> 7.66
